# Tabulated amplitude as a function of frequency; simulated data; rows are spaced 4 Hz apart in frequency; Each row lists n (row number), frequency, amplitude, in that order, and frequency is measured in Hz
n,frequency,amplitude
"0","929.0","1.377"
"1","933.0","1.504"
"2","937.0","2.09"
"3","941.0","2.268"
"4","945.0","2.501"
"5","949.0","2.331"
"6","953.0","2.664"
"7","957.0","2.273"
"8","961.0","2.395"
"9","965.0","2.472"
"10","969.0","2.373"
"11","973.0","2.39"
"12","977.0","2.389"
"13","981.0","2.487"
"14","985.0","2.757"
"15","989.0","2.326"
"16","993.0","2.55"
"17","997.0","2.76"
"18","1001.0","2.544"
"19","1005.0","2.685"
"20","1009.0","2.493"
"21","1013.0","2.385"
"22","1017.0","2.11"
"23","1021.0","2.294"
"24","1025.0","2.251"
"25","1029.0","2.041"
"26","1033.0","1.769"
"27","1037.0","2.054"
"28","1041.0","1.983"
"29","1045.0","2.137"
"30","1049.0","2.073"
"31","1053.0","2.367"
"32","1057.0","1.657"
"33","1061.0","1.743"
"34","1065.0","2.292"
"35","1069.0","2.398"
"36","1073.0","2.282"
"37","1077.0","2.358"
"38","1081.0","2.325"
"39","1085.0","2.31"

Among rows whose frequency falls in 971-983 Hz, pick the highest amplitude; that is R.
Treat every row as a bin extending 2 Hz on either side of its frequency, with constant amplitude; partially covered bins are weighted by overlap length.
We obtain 2.487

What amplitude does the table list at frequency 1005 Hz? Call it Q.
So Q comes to 2.685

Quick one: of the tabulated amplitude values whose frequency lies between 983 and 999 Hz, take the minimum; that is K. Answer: 2.326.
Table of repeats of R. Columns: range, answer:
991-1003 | 2.76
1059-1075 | 2.398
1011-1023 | 2.385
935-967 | 2.664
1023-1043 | 2.251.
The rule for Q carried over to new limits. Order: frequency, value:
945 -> 2.501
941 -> 2.268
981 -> 2.487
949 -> 2.331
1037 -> 2.054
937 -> 2.09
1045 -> 2.137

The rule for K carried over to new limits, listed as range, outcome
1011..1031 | 2.041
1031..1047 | 1.769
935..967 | 2.09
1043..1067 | 1.657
